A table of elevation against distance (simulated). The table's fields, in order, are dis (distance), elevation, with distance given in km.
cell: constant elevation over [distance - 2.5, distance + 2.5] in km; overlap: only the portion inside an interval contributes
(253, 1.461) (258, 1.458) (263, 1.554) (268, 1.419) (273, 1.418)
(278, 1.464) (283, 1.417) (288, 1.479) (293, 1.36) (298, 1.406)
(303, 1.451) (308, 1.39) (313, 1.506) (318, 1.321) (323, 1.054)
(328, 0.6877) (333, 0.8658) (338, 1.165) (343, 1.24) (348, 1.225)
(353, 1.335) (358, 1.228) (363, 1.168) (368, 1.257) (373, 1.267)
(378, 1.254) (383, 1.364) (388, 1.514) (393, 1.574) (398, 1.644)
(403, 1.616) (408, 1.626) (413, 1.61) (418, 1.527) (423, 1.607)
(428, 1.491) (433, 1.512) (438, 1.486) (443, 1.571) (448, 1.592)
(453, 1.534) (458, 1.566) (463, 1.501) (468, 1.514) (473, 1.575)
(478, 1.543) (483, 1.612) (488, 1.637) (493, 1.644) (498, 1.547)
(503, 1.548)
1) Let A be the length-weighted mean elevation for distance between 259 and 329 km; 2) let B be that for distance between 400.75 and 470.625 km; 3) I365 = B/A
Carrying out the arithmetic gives 1.14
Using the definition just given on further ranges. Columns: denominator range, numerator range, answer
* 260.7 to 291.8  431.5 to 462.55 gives 1.06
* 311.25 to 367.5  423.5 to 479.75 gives 1.32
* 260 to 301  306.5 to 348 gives 0.80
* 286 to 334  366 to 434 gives 1.18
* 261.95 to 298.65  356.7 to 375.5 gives 0.86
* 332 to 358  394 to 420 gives 1.35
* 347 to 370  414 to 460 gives 1.24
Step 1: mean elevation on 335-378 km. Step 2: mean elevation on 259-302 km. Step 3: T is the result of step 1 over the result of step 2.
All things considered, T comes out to 0.86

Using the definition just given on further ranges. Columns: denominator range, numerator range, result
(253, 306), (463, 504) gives 1.09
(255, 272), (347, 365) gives 0.84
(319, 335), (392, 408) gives 1.77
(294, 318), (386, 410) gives 1.12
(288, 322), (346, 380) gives 0.89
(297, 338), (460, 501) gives 1.31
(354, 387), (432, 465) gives 1.21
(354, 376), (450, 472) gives 1.24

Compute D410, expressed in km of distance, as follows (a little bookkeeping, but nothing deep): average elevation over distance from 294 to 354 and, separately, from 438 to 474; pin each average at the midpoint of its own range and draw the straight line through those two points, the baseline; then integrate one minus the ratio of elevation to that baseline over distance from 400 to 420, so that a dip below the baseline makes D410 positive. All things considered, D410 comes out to -2.3 km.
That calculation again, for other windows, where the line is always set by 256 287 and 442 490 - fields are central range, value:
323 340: 6.5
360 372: 2.3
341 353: 2.0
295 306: 0.4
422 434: 0.1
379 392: 0.7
